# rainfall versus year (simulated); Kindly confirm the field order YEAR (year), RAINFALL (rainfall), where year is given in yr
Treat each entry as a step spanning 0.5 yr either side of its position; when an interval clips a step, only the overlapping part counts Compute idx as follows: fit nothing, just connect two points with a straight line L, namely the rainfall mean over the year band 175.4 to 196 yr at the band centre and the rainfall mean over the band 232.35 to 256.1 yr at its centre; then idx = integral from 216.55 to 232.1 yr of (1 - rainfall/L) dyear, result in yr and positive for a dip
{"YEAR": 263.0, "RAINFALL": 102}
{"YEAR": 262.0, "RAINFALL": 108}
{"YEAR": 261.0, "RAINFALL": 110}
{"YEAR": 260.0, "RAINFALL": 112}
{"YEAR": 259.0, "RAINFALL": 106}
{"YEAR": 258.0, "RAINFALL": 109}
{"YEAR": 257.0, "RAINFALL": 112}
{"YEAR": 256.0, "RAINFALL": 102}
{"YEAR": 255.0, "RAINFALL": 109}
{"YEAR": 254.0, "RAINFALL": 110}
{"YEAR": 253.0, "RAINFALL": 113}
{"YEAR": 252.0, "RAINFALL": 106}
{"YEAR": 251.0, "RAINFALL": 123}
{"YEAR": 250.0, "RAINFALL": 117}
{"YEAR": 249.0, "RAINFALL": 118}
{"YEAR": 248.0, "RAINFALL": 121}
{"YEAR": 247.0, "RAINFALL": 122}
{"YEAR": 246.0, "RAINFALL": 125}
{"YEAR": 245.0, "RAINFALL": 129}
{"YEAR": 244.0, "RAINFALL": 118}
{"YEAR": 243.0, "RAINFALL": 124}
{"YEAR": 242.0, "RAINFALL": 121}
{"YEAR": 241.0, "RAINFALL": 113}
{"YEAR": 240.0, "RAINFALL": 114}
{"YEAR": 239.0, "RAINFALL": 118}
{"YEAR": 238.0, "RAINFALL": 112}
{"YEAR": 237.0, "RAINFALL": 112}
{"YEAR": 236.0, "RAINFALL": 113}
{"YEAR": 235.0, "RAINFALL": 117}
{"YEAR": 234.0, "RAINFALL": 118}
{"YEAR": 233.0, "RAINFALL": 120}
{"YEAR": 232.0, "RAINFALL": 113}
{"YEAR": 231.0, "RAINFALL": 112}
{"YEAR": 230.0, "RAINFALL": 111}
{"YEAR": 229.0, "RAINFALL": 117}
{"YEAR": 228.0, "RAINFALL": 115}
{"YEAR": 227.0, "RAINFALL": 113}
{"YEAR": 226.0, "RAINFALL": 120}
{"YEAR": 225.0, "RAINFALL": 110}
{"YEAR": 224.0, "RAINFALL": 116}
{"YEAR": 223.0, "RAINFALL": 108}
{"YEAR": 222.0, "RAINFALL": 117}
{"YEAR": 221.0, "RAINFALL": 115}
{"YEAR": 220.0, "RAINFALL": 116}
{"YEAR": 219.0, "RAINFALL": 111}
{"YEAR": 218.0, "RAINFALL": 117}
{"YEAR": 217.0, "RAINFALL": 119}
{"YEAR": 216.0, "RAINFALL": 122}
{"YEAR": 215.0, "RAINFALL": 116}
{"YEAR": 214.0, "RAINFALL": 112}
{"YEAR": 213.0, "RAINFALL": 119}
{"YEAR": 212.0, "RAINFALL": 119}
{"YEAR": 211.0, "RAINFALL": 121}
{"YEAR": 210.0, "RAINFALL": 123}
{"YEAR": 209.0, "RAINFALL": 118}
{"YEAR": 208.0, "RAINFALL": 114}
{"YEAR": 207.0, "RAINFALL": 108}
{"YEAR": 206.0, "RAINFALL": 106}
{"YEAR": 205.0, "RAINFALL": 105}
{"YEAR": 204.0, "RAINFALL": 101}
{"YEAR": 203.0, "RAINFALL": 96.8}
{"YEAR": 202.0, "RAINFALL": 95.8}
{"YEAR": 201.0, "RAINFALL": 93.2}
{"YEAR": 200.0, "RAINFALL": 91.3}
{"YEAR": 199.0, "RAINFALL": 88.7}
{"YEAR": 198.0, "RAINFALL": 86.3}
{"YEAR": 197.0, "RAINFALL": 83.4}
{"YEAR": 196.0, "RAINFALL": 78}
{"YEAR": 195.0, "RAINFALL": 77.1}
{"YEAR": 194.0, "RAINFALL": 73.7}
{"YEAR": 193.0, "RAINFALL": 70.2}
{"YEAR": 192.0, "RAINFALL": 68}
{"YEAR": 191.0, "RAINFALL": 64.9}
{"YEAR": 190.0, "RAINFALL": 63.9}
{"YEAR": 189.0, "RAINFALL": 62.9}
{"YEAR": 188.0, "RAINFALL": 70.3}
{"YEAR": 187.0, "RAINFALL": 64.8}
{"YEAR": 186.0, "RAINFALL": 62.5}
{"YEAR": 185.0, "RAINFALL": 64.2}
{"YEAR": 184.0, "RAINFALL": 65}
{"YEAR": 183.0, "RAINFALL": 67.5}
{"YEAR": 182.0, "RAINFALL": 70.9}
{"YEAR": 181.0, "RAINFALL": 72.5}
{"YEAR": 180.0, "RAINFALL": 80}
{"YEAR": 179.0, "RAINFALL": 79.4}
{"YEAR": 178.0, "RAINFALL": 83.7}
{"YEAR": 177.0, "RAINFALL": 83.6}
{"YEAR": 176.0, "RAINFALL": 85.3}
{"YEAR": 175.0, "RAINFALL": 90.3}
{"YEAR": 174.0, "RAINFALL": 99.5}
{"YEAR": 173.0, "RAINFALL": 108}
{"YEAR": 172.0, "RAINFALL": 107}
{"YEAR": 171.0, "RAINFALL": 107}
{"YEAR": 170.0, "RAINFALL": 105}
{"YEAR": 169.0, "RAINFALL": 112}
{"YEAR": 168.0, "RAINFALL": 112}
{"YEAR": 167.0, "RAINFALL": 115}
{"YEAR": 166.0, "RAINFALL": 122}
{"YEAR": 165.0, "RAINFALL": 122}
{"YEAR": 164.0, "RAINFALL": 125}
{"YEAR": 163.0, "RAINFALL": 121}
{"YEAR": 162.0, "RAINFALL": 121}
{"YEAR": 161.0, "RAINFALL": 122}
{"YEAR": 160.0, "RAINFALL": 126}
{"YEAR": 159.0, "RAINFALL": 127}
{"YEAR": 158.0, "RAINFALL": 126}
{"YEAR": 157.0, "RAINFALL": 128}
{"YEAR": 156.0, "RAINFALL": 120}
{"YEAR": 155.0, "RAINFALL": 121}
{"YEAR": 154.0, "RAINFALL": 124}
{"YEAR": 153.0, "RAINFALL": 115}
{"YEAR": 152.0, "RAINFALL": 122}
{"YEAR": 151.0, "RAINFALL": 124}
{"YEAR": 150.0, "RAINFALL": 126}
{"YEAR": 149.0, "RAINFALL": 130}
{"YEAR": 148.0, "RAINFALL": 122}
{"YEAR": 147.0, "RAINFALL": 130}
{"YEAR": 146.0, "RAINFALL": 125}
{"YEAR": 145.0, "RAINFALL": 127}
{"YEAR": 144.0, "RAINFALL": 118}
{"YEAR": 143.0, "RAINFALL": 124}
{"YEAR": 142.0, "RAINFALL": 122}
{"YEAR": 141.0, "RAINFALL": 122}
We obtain -2.0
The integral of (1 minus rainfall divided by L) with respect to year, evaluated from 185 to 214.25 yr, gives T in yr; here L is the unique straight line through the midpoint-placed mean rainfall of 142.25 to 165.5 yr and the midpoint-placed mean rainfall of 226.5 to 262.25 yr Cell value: 7.06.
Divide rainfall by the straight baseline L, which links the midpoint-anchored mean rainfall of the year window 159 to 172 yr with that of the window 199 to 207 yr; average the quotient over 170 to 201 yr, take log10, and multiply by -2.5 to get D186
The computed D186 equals 0.32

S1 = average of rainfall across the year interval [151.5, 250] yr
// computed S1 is 105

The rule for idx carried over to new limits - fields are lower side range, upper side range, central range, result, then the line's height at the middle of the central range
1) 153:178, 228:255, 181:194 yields 5.4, 114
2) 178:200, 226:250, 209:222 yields -2.8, 96.9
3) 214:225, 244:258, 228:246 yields -0.2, 116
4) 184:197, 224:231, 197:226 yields -4.6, 94.6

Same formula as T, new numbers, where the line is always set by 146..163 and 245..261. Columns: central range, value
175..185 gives 3.70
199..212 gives 1.41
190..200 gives 3.59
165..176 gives 1.34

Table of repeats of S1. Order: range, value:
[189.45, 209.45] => 89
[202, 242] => 114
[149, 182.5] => 109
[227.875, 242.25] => 115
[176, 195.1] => 71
